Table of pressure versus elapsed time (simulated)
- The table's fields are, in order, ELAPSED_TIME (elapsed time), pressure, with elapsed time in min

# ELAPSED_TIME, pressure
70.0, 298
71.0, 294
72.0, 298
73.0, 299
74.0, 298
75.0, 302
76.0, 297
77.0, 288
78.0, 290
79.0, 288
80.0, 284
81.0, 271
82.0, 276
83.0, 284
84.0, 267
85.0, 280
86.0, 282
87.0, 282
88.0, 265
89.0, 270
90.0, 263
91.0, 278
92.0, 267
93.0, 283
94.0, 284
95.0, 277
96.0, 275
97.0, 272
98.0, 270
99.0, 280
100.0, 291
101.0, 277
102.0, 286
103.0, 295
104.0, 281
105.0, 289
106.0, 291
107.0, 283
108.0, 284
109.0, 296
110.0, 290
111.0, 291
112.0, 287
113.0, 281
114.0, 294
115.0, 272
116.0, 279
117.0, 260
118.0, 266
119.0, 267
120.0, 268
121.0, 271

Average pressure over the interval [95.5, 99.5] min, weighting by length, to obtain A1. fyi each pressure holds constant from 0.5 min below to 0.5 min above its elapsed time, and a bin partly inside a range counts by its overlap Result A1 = 274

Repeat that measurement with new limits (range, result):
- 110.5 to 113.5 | 286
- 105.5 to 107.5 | 287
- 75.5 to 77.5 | 292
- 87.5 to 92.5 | 269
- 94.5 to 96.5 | 276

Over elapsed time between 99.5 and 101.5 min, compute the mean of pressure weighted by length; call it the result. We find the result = 284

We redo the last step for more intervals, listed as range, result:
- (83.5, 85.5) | 274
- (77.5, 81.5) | 283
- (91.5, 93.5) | 275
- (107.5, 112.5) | 290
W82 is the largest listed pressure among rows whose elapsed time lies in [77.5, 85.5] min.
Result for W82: 290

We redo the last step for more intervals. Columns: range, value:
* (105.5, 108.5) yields 291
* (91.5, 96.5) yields 284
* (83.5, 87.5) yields 282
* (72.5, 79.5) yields 302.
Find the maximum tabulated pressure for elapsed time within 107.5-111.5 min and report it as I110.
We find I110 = 296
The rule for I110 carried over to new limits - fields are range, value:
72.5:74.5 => 299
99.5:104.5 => 295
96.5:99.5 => 280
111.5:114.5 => 294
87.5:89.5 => 270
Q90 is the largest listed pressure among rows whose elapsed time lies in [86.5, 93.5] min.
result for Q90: 283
